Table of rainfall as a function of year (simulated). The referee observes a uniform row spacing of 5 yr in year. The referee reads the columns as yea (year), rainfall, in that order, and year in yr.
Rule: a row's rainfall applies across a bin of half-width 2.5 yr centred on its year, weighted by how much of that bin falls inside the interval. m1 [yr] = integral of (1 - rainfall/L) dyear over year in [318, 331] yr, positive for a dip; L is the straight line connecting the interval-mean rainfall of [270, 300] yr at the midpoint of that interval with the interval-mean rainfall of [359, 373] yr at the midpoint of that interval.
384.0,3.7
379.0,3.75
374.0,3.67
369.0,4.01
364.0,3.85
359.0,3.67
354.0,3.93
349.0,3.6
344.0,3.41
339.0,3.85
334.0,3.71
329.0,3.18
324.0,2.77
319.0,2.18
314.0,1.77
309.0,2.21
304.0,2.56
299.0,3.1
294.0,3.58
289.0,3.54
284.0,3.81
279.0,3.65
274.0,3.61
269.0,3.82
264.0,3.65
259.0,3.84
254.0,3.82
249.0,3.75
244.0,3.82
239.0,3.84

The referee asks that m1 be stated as 3.4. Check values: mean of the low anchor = 3.58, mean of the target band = 2.75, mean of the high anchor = 3.86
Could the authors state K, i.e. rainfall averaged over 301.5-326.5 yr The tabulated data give 2.3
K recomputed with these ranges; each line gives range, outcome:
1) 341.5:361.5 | 3.65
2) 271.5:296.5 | 3.64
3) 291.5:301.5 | 3.34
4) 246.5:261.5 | 3.8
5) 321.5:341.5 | 3.38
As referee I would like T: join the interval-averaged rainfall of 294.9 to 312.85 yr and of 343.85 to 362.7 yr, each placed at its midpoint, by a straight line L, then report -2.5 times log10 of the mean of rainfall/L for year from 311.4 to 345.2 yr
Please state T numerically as 0.08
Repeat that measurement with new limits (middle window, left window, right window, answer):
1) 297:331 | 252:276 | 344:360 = 0.42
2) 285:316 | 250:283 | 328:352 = 0.27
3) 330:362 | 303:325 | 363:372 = -0.14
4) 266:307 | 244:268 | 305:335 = -0.08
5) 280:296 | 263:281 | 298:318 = -0.18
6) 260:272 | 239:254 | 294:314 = -0.10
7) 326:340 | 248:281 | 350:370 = 0.08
